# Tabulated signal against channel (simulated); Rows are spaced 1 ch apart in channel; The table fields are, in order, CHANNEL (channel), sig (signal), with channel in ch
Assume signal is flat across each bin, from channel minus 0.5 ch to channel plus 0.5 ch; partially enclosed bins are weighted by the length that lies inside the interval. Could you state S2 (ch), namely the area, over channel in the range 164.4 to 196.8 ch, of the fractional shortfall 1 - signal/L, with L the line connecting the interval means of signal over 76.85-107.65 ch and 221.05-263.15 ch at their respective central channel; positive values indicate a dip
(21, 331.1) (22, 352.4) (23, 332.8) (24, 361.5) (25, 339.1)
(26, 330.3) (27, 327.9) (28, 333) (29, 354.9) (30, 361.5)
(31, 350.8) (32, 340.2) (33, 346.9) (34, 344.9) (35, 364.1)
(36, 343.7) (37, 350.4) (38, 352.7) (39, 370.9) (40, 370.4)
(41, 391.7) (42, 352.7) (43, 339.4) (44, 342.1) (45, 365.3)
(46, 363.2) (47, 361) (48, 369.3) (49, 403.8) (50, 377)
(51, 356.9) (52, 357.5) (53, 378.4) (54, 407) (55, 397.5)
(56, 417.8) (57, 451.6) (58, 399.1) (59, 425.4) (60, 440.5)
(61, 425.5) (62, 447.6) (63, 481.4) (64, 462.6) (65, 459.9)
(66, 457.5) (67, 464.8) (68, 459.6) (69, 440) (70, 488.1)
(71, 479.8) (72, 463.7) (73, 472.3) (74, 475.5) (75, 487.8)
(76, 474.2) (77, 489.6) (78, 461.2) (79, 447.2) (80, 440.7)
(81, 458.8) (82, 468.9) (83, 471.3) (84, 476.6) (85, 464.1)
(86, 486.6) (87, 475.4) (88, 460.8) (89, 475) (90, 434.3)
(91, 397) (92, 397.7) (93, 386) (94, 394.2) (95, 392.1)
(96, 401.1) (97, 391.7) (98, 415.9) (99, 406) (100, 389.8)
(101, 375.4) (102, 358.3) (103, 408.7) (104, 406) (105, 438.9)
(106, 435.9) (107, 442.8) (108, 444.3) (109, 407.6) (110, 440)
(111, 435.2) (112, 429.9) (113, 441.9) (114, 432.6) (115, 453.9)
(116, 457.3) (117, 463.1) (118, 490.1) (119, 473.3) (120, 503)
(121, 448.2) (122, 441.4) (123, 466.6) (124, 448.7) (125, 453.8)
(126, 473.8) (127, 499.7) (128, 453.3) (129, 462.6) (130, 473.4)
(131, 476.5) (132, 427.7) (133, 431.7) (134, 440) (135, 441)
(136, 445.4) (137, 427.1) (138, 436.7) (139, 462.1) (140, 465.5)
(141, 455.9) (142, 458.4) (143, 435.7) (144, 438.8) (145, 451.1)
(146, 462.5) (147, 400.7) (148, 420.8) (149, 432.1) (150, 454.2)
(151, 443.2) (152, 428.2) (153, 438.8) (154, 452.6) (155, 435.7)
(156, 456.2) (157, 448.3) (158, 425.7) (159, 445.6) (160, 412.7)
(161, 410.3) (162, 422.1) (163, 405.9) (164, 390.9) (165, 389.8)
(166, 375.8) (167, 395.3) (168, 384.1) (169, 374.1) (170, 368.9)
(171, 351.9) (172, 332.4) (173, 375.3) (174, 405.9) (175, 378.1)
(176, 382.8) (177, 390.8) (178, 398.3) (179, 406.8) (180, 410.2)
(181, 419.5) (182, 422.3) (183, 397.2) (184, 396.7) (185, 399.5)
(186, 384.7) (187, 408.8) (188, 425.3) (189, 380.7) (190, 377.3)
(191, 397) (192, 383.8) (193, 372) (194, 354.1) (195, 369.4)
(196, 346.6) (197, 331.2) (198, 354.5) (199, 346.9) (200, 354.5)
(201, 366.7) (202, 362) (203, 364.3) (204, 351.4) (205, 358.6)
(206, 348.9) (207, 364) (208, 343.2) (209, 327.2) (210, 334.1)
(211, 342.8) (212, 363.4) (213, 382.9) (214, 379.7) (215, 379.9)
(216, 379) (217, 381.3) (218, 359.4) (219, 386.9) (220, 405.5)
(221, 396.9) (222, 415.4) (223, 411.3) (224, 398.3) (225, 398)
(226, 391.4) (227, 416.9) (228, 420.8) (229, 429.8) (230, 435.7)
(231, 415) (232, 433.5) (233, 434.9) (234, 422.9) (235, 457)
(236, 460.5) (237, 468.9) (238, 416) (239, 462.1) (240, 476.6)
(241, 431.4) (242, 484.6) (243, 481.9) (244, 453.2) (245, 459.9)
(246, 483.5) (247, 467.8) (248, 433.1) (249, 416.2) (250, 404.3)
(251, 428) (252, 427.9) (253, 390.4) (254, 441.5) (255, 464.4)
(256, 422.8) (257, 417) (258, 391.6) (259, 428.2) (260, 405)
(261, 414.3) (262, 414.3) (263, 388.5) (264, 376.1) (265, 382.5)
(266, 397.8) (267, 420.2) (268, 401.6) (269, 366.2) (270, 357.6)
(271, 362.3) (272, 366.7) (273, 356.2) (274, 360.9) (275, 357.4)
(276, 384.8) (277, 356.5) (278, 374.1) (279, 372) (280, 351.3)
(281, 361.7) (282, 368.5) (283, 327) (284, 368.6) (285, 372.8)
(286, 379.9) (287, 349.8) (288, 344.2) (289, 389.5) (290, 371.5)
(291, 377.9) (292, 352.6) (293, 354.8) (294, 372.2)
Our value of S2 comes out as 3.4 ch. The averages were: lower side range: 430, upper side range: 431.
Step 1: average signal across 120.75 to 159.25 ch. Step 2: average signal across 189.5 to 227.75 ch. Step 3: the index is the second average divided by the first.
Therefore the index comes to 0.8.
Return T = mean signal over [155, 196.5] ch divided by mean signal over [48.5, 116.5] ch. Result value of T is 0.91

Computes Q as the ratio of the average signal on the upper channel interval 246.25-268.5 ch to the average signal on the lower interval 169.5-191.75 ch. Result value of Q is 1.06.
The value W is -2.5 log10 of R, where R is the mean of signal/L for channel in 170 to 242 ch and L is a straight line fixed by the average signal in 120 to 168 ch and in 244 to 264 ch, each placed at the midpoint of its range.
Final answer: 0.107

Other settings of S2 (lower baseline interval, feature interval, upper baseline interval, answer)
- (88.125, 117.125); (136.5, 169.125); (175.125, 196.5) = -2.15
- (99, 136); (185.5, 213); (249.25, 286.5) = 3.30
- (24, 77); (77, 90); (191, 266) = -2.14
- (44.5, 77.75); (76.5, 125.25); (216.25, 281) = -1.33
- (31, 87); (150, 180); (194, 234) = -1.05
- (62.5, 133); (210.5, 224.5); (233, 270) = 1.56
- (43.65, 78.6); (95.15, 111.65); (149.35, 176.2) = 0.31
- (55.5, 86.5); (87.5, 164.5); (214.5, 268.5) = 1.90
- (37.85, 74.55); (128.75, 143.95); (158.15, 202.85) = -2.05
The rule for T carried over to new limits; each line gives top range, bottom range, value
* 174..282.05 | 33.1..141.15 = 0.93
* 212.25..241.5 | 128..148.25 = 0.93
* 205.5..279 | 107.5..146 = 0.90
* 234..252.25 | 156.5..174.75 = 1.14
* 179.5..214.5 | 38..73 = 0.91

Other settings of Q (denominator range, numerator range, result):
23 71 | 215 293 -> 1.04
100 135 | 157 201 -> 0.87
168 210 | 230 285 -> 1.09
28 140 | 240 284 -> 0.95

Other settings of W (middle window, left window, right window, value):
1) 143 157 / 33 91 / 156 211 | -0.12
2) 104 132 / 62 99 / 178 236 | -0.05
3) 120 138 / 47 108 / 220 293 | -0.07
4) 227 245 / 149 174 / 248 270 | -0.09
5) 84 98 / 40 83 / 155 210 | -0.03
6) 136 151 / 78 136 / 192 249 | -0.04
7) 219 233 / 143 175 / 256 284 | -0.05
